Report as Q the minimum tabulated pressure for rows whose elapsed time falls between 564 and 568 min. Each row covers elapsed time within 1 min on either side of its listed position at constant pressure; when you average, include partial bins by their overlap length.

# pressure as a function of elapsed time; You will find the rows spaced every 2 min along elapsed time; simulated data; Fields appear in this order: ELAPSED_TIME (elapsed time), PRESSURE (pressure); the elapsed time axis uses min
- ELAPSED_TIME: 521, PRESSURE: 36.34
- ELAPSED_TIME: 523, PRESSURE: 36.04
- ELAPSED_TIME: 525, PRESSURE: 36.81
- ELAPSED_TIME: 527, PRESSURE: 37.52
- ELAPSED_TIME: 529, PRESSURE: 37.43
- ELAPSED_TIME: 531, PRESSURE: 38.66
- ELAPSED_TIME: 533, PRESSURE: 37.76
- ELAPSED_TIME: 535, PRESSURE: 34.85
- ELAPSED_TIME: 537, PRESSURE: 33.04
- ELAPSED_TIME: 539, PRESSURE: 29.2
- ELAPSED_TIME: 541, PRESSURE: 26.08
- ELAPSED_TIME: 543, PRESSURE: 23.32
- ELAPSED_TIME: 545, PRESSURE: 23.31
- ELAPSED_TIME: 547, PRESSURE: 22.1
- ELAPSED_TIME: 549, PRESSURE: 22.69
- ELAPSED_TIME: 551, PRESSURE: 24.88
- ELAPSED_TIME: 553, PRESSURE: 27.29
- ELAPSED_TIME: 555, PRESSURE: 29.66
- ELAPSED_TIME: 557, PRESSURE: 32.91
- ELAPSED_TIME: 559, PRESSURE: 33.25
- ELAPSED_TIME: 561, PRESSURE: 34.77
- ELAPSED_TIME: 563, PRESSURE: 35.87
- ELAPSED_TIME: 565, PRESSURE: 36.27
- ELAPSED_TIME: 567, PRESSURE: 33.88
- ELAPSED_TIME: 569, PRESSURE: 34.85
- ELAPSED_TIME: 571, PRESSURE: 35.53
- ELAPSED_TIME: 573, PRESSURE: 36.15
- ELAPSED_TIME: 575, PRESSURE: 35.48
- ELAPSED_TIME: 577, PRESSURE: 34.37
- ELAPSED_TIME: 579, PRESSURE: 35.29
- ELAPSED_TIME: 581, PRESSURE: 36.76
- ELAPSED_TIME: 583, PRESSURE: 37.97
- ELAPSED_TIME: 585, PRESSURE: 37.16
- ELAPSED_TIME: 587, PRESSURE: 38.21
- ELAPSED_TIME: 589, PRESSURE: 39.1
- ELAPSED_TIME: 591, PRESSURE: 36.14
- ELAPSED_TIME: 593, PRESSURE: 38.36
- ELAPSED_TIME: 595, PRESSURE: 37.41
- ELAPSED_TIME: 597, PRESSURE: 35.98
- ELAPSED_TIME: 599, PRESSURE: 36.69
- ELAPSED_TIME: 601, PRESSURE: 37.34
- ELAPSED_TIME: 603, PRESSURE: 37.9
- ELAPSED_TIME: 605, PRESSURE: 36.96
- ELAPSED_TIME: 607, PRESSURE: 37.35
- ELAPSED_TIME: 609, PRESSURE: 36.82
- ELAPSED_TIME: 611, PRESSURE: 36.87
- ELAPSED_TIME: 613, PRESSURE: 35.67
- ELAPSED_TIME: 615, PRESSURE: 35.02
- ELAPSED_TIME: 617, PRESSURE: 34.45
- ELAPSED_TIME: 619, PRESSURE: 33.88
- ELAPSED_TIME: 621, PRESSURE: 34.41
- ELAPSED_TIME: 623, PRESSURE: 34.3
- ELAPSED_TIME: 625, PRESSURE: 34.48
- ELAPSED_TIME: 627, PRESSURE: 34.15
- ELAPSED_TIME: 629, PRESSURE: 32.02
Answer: 33.88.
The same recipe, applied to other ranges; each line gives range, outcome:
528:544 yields 23.32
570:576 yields 35.48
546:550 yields 22.1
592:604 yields 35.98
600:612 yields 36.82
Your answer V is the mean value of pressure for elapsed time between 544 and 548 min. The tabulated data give 22.7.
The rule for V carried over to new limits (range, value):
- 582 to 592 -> 37.7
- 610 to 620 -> 35.2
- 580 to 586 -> 37.3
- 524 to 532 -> 37.6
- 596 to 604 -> 37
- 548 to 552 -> 23.8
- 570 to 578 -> 35.4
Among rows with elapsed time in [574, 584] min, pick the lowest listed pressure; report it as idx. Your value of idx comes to 34.37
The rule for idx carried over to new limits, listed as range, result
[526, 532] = 37.43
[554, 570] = 29.66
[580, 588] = 36.76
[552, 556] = 27.29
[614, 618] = 34.45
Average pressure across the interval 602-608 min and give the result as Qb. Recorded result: 37.4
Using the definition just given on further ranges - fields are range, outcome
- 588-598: 37.4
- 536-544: 27.9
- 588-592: 37.6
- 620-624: 34.4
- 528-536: 37.2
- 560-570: 35.1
